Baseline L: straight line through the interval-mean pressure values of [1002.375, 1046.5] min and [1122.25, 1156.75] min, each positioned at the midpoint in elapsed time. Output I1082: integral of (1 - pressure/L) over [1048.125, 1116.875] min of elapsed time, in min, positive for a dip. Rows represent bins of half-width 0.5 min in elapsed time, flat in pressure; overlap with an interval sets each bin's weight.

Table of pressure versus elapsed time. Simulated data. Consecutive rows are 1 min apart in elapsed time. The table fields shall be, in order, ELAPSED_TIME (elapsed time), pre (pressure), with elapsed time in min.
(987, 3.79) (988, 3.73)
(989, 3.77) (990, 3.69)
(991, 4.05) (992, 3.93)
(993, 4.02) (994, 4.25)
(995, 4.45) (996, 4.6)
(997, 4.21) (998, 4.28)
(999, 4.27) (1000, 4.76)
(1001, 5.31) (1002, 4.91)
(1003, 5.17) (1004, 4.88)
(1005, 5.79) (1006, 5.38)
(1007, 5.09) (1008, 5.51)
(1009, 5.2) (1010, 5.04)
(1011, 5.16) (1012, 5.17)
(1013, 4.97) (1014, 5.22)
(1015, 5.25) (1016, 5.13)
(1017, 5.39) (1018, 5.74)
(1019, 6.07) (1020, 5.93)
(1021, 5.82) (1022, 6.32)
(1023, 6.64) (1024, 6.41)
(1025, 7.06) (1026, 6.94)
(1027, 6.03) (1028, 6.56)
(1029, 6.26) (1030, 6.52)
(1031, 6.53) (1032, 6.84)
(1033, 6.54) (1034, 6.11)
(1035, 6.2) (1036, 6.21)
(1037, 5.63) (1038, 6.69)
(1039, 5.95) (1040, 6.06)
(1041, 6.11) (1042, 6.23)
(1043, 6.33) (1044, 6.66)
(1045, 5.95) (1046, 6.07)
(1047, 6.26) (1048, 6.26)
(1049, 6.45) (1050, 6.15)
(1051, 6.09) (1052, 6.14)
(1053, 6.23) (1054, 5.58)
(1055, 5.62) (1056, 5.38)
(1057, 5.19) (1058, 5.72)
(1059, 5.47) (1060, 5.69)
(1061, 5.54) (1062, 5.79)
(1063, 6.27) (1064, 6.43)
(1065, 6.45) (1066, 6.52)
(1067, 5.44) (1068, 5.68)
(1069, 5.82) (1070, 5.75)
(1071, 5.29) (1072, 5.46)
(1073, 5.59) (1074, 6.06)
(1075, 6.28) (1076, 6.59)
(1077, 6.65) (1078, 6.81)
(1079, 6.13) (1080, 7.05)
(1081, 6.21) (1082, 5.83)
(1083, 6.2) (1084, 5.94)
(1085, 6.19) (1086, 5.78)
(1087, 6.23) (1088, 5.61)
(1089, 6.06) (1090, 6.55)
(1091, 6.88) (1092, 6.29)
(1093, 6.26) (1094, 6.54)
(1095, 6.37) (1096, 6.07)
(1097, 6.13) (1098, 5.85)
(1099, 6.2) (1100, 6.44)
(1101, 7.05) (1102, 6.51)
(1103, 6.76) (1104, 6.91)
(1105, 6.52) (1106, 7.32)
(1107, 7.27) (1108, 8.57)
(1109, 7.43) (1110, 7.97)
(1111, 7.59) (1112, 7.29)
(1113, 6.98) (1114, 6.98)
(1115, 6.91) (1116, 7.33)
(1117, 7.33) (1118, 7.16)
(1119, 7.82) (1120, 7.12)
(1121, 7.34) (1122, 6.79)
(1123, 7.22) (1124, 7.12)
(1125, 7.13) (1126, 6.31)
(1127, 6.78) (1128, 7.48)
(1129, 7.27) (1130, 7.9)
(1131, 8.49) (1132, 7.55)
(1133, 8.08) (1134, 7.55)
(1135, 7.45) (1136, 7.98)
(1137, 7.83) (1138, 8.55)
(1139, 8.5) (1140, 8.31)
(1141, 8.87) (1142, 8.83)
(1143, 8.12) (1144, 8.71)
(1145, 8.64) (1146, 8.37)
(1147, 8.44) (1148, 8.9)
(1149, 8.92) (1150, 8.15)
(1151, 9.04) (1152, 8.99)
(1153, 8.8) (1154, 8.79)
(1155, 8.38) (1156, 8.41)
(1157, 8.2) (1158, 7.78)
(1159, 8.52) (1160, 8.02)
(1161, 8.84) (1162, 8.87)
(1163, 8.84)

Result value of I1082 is 6.82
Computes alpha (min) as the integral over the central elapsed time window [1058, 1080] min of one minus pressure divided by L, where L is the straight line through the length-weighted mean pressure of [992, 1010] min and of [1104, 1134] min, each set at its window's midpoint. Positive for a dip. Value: 0.9 min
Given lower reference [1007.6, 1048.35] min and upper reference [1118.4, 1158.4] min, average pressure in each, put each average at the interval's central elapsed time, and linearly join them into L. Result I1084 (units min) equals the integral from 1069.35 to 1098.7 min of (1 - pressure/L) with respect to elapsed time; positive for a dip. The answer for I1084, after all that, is 3.66 min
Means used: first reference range 6.02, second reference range 8.02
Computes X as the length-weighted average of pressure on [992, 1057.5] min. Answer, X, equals 5.7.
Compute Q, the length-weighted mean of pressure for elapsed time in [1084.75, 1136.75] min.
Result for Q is 6.98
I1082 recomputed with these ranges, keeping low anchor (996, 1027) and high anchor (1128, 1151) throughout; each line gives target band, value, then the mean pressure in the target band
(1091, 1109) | 1.72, 6.68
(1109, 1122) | 0.70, 7.3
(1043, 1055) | 0.19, 6.15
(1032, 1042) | -0.36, 6.2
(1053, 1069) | 1.77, 5.8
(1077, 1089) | 1.38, 6.19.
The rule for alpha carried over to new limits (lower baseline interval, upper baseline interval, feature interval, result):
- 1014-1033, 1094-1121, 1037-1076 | 3.1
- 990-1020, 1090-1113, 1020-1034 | -2.9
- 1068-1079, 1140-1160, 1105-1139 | 0.7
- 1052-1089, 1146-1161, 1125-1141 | 0.3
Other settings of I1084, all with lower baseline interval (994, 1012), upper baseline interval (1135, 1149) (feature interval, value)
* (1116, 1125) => 0.8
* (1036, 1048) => -0.5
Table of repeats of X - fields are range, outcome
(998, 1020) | 5.21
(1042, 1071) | 5.95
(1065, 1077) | 5.92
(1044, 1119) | 6.35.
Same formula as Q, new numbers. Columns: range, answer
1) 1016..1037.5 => 6.25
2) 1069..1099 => 6.16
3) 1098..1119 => 7.11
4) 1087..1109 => 6.59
